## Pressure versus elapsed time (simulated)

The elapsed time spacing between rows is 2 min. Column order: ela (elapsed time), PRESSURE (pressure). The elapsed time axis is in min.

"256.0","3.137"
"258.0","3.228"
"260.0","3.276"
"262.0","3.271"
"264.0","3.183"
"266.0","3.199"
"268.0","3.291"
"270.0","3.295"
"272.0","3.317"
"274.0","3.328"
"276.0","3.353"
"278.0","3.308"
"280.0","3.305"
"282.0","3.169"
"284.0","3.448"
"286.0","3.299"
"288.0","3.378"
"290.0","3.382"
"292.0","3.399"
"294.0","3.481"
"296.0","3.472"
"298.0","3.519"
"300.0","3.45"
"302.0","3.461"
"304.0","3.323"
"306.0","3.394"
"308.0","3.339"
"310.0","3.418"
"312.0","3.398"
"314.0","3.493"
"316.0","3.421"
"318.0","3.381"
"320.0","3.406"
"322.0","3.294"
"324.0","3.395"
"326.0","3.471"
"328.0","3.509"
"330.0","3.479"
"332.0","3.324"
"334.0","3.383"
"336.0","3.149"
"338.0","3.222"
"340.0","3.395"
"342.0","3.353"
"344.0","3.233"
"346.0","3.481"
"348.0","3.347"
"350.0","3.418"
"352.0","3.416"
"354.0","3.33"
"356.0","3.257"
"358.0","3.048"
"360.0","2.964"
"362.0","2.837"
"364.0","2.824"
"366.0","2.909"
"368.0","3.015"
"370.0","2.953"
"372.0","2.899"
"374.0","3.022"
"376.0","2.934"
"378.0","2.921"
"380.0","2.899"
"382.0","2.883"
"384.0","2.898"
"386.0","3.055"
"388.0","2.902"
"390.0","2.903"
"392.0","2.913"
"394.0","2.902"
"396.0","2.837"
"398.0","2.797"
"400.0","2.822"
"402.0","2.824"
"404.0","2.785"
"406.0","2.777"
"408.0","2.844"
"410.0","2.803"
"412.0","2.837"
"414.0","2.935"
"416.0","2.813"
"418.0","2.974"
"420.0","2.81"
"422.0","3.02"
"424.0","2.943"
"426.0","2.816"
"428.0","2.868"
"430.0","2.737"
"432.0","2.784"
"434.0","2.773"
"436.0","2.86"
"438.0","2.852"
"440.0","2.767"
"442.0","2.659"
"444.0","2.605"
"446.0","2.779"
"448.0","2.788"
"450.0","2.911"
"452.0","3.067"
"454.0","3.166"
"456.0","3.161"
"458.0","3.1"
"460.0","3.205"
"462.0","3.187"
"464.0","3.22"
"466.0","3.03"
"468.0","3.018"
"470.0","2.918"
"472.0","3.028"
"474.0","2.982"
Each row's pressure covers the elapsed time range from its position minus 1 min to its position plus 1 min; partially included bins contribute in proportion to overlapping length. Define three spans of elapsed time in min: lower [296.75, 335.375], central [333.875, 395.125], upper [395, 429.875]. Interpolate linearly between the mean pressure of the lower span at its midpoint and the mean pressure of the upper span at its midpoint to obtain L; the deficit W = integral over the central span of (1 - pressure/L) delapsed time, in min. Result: 1.0 min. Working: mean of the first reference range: 3.41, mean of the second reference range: 2.85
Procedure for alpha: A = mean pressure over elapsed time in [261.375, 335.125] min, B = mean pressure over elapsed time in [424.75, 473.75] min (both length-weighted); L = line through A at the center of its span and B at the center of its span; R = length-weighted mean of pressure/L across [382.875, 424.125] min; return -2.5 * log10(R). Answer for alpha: 0.069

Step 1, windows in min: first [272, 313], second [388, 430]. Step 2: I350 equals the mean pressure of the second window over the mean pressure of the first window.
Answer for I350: 0.8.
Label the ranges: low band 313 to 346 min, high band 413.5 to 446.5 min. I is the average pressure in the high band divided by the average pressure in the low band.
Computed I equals 0.84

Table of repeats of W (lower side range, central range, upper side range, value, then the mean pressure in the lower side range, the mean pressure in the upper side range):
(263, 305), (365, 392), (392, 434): 0.40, 3.35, 2.85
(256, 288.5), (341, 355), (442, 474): -0.88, 3.28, 3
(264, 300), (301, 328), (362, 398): -1.68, 3.35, 2.92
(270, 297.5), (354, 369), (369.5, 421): 0.12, 3.36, 2.88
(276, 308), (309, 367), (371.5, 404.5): -2.65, 3.38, 2.9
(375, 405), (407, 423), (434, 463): 0.14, 2.88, 2.93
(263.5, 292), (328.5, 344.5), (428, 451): -1.07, 3.31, 2.78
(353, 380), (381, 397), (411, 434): 0.15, 2.99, 2.86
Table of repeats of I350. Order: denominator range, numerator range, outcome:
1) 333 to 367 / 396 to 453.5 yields 0.88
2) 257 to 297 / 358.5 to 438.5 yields 0.87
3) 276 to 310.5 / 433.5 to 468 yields 0.87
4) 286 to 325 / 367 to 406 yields 0.85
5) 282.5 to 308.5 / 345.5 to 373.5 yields 0.91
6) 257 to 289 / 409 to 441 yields 0.87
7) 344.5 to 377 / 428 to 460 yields 0.93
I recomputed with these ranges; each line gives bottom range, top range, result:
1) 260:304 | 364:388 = 0.88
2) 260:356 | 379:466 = 0.86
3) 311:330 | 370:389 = 0.86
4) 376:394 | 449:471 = 1.06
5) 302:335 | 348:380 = 0.90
